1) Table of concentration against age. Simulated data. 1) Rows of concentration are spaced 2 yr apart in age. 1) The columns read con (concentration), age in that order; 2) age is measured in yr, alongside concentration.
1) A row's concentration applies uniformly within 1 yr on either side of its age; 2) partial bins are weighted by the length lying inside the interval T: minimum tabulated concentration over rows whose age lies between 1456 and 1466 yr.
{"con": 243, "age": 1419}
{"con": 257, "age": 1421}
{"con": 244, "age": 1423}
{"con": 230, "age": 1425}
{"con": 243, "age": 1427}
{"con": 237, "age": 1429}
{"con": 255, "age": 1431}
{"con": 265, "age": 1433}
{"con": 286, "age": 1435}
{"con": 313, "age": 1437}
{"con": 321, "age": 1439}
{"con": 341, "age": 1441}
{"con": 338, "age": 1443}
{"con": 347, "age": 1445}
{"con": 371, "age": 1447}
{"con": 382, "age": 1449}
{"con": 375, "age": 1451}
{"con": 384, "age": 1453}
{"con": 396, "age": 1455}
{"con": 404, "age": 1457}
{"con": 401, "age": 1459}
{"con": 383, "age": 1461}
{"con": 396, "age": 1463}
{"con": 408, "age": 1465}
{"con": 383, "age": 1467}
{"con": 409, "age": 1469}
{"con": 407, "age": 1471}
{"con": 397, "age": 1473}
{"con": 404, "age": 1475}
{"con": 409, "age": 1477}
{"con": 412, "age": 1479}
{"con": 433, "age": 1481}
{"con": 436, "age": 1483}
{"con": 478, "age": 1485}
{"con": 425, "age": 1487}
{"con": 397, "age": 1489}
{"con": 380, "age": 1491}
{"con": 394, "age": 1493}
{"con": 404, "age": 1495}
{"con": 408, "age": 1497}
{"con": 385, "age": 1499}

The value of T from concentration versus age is 383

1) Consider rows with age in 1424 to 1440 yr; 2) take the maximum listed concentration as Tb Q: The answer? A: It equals 321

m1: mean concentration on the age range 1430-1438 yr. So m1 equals 280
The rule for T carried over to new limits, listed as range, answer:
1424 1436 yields 230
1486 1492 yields 380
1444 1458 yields 347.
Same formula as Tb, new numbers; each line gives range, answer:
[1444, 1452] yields 382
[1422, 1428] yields 244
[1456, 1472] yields 409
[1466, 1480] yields 412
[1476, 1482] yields 433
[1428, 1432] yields 255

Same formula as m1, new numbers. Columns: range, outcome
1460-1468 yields 392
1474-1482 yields 414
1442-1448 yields 352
